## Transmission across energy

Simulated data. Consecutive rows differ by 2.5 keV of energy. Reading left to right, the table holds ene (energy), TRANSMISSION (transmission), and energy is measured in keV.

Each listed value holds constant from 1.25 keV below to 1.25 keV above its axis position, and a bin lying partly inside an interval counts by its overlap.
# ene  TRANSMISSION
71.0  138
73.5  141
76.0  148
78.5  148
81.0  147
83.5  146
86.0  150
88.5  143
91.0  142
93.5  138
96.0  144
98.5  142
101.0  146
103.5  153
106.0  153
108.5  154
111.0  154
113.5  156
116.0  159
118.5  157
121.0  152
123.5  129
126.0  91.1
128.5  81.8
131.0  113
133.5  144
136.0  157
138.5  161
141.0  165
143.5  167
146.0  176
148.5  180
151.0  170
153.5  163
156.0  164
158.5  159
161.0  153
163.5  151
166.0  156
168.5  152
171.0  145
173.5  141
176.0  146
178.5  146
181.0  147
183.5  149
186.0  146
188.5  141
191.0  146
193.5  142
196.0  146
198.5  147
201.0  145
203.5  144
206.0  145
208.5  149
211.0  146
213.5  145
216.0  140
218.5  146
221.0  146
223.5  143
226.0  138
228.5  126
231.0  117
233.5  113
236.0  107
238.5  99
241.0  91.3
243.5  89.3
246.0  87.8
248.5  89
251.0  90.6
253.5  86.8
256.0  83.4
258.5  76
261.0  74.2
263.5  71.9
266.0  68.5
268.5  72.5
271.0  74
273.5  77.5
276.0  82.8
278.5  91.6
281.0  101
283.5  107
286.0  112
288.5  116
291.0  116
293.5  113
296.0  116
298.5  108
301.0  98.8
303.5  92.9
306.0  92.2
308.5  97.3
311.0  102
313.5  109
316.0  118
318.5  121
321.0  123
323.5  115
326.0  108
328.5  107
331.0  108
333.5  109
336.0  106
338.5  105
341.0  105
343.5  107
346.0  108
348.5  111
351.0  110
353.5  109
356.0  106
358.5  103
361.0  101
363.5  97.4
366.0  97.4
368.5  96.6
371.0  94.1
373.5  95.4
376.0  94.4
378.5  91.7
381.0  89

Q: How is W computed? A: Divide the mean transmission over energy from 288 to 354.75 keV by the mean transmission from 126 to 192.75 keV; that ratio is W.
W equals 0.7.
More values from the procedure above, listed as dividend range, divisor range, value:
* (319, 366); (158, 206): 0.73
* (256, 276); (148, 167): 0.46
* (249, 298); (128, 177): 0.60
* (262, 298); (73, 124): 0.64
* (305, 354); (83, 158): 0.73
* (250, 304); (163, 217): 0.63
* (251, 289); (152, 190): 0.57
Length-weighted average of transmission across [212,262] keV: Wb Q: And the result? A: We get 110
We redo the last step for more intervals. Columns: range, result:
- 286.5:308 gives 106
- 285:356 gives 109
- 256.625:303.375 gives 93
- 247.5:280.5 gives 80.3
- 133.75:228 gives 151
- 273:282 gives 88.8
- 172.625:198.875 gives 145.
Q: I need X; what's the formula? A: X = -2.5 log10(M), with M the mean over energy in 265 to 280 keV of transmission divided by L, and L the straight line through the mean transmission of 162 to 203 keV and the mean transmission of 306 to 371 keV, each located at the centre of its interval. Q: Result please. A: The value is 0.49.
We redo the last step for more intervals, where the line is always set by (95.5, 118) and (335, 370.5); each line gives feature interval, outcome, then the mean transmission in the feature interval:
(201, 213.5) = -0.106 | 146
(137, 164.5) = -0.151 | 165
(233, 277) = 0.407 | 84.8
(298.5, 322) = 0.063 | 106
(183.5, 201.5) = -0.077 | 145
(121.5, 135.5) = 0.257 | 116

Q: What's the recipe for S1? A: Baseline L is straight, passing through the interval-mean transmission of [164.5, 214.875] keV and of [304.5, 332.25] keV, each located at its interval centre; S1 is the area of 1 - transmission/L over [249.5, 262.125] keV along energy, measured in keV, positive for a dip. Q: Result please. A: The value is 4.44 keV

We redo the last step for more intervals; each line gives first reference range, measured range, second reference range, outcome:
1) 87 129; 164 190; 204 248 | -3.0 keV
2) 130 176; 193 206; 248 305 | -1.3 keV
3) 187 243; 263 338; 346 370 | 8.9 keV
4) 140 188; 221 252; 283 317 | 5.0 keV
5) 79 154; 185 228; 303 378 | -4.5 keV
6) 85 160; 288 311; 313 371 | 2.1 keV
